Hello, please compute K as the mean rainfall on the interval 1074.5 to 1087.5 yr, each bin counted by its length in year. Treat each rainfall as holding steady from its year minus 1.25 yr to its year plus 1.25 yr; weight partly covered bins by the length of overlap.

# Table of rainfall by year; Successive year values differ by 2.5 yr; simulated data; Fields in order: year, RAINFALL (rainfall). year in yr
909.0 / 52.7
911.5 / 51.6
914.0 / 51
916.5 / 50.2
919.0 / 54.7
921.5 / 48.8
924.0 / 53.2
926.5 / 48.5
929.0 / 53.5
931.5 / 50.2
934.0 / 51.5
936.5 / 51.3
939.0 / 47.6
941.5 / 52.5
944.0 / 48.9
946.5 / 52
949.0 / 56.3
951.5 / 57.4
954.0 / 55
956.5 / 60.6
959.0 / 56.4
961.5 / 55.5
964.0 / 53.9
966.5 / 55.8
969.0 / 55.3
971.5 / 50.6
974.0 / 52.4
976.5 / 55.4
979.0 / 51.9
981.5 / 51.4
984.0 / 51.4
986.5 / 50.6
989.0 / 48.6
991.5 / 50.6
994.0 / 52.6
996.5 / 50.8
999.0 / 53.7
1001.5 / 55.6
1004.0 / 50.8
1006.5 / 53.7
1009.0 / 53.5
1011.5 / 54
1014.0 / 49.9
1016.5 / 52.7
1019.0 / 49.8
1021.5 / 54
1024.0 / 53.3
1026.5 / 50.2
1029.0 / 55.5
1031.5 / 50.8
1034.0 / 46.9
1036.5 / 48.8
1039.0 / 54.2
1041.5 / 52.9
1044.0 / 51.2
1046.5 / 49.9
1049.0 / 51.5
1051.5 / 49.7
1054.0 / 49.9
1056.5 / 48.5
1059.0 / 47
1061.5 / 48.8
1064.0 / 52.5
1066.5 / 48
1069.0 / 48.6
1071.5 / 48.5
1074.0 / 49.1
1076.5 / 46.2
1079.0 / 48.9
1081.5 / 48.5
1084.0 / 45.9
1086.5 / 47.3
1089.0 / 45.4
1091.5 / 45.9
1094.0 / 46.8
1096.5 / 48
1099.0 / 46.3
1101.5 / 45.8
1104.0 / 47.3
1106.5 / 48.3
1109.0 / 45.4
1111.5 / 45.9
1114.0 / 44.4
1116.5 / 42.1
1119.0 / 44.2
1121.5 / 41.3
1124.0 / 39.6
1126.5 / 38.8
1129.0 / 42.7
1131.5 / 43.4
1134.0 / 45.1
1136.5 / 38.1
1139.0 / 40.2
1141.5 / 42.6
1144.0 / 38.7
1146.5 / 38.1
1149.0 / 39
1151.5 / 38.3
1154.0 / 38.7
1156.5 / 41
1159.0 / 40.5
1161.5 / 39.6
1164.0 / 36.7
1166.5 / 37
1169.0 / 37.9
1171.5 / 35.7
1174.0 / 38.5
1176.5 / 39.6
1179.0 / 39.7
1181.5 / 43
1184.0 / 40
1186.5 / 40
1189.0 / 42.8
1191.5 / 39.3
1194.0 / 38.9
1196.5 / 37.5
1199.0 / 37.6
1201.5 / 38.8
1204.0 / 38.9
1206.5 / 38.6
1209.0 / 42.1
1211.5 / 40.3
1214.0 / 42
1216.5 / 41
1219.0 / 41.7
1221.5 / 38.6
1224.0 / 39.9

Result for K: 47.5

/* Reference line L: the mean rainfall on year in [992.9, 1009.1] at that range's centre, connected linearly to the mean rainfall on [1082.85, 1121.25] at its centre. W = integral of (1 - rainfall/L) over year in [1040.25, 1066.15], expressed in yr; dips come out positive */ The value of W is -0.45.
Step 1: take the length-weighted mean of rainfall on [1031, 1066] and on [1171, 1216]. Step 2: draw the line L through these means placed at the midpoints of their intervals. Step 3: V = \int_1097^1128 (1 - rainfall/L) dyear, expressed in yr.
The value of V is 0.93 yr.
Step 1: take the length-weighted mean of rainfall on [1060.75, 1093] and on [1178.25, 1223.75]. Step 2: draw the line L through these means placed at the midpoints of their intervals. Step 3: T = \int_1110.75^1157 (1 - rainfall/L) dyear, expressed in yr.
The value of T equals 3.4 yr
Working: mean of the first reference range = 47.9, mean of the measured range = 41.1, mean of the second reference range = 40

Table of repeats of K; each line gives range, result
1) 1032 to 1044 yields 50.8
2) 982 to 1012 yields 52.1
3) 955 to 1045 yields 52.7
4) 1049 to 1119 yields 47.4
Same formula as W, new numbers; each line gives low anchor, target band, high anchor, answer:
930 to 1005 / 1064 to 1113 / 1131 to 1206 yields -2.7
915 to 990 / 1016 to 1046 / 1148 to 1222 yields -2.1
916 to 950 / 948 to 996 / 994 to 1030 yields -1.6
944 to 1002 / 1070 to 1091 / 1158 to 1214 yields -0.5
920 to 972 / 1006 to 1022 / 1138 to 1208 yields -1.1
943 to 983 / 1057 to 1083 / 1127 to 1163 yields -1.4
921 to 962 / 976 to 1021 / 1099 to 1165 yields -2.2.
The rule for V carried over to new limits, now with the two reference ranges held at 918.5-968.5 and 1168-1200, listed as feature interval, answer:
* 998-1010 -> -0.91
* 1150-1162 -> 0.38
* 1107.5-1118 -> -0.27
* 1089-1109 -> -1.14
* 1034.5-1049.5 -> -1.17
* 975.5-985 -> -0.26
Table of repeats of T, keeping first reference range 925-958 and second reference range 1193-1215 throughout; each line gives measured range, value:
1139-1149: 0.6 yr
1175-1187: 0.0 yr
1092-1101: -0.4 yr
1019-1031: -1.0 yr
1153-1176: 1.6 yr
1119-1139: 0.8 yr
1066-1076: -0.5 yr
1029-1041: -0.7 yr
